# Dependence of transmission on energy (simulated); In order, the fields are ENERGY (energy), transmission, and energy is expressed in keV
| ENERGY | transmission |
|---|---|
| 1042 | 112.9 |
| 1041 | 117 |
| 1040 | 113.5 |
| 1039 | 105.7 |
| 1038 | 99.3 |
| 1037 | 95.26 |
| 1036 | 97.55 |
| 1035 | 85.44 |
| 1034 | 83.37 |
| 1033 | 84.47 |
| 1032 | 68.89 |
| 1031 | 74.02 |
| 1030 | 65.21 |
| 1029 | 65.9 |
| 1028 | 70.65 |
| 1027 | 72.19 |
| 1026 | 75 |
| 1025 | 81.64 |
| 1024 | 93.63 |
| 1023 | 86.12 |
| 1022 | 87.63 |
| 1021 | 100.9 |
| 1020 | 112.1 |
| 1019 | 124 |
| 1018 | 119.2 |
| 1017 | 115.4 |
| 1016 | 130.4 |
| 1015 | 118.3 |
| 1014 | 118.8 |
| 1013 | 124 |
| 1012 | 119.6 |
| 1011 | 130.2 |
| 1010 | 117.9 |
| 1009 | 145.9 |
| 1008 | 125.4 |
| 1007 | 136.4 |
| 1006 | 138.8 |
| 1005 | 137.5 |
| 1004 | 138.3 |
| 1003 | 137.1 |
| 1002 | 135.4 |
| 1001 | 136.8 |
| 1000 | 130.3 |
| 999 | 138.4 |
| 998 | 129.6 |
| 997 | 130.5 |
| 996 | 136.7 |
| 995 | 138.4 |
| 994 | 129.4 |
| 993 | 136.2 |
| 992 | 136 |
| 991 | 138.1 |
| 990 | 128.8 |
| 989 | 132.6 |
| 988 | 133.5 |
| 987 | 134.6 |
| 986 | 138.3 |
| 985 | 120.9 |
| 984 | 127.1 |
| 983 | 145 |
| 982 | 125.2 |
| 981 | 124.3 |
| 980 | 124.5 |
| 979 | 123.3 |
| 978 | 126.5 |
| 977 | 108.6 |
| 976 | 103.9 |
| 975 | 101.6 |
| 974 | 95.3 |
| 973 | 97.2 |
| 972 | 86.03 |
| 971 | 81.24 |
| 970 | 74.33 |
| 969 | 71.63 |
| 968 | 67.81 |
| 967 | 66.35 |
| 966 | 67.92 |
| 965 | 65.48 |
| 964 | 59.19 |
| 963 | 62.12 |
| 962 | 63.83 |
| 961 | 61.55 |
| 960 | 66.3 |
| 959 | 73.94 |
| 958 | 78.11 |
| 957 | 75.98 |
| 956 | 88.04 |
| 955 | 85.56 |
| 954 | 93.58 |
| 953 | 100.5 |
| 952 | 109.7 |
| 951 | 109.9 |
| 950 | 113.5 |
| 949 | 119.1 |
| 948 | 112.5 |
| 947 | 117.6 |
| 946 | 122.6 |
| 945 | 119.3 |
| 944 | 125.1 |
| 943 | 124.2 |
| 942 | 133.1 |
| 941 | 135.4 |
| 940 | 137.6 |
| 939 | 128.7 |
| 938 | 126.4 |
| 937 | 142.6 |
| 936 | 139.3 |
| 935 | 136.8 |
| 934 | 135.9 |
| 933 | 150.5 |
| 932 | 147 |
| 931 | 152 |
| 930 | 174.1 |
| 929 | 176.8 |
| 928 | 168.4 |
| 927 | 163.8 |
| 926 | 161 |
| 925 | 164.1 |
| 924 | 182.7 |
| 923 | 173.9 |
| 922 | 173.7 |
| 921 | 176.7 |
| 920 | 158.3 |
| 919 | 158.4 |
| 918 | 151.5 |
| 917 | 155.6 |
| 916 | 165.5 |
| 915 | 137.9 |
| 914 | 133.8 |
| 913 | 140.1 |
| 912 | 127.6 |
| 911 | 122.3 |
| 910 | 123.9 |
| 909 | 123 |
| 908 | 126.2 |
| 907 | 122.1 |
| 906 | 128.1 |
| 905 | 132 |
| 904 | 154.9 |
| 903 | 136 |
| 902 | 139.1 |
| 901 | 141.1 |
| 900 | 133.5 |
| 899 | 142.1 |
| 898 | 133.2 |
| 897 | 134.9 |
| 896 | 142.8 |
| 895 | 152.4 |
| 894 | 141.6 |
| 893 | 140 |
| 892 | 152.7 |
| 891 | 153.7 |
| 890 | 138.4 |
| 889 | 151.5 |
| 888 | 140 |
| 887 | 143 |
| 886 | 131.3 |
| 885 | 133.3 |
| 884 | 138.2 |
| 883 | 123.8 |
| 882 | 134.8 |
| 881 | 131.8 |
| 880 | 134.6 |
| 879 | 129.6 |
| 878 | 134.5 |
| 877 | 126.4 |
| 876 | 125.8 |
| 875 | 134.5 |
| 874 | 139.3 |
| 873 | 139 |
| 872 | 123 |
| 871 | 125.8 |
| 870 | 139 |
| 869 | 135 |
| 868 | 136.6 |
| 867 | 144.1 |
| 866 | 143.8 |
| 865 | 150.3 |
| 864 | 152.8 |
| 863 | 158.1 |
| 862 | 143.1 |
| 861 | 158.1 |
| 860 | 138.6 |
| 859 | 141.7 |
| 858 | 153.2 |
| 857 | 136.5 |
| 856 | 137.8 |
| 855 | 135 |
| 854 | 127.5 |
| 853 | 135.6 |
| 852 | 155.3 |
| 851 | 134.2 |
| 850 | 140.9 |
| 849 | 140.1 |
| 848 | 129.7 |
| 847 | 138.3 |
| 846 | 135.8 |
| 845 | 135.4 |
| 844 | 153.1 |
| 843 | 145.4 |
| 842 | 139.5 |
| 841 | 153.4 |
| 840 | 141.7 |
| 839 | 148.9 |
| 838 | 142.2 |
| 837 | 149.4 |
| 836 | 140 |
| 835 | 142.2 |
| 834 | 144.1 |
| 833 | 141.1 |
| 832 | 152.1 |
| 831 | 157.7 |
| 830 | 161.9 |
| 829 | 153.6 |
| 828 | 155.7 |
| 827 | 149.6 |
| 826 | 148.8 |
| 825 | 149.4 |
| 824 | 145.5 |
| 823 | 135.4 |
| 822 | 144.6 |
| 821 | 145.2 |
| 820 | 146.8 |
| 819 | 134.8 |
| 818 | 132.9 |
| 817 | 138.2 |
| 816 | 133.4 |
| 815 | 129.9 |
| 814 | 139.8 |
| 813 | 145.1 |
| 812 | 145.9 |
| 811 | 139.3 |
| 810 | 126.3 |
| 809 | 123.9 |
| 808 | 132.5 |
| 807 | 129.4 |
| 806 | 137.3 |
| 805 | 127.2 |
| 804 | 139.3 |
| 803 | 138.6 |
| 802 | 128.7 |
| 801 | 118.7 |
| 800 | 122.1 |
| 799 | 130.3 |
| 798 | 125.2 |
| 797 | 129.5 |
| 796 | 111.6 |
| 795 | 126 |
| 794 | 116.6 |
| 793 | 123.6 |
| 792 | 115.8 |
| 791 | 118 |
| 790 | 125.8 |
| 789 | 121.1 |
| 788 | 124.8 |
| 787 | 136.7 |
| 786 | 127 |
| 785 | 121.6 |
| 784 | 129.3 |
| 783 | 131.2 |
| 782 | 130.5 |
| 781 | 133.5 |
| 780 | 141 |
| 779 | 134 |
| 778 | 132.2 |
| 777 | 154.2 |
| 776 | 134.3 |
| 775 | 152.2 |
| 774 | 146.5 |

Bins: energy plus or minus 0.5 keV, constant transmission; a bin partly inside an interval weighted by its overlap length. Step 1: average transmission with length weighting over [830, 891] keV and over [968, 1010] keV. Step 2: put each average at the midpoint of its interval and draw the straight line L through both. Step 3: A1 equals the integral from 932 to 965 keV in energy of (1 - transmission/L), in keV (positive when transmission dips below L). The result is 5.42 keV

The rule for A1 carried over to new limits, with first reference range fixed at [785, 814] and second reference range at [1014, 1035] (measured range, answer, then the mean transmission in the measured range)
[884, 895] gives -2.8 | 143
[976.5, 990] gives -4.0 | 128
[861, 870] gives -2.2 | 146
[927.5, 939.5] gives -4.7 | 148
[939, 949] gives -1.9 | 125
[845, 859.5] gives -2.3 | 139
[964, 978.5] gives 2.1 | 85.8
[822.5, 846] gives -4.7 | 147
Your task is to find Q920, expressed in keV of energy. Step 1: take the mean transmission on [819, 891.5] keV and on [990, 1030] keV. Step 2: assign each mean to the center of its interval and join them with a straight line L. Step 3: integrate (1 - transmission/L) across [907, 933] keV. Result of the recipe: -4.2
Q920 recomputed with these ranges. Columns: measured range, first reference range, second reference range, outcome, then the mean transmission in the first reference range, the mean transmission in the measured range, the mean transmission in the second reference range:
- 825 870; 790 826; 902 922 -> -2.9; 132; 144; 142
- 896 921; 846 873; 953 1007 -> -2.3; 140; 139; 109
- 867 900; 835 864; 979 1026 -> 0.4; 143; 137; 125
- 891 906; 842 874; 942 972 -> -2.7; 141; 141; 89.6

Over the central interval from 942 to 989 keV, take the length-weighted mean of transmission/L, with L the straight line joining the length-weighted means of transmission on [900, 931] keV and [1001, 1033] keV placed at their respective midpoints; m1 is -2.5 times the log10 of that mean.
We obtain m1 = 0.269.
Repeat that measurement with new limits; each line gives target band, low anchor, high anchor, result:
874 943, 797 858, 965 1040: -0.137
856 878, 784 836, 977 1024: -0.059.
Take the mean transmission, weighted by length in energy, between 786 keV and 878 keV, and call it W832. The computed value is 138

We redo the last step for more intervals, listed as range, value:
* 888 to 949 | 143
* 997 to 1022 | 127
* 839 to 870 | 142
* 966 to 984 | 101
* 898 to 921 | 139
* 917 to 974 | 118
